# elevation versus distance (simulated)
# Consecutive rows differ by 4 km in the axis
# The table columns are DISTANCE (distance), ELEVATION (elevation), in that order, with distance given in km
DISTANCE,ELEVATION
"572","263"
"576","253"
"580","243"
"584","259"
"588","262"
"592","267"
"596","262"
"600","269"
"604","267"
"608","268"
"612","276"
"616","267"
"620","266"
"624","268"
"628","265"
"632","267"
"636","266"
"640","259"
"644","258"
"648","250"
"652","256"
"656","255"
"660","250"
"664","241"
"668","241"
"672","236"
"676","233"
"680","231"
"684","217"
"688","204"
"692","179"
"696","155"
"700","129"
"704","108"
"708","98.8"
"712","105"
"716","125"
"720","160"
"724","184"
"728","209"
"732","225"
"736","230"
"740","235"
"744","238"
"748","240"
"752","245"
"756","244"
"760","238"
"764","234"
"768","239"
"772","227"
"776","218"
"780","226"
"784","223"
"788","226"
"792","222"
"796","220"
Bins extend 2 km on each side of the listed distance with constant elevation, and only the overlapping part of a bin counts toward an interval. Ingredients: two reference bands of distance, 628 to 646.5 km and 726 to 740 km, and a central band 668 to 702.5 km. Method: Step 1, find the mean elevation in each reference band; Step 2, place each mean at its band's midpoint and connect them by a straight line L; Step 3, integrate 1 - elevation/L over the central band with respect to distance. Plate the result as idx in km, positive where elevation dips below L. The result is 6.3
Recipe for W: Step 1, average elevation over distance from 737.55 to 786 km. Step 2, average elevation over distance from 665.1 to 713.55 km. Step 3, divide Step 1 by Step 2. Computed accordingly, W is 1.30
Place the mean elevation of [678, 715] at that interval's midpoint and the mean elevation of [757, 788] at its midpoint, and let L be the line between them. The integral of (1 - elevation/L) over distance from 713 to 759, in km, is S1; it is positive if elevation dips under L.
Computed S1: -3.3 km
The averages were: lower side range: 158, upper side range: 230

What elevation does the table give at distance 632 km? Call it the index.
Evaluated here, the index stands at 267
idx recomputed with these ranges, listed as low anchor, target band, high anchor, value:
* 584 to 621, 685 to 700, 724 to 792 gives 4.29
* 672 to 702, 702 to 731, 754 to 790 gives 8.94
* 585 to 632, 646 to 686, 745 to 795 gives 2.11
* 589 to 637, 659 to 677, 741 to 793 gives 1.05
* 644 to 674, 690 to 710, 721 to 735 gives 7.97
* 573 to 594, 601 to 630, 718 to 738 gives -2.77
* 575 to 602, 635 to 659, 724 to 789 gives -0.72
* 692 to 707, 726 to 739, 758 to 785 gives -3.19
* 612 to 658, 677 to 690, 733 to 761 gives 1.72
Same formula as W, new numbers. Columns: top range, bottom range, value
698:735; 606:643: 0.57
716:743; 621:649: 0.77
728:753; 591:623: 0.87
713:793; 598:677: 0.84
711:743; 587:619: 0.70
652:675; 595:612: 0.91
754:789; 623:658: 0.89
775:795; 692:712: 1.76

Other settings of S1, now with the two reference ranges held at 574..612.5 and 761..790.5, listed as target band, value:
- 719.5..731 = 2.2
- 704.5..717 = 6.9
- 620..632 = -0.5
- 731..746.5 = 0.1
